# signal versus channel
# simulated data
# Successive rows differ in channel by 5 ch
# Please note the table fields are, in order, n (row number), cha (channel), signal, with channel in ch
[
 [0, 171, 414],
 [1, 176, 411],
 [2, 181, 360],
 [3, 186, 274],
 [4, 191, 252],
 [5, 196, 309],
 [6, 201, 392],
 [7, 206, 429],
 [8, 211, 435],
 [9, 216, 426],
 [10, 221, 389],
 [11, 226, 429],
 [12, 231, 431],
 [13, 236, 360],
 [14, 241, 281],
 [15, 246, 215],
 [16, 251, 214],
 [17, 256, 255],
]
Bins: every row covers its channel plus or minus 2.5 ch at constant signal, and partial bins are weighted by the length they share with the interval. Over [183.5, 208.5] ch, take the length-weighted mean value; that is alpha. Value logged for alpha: 331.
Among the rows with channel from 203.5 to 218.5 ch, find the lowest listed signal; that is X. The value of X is 426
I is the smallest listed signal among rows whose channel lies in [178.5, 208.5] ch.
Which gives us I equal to 252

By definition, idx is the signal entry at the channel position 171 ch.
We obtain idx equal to 414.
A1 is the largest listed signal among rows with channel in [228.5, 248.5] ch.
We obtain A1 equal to 431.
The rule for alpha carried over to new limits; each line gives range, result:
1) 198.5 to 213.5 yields 419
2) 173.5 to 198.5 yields 321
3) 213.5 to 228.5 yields 415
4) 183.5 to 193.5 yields 263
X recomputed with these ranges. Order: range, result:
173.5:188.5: 274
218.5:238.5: 360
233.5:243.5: 281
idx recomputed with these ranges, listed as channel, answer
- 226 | 429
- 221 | 389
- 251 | 214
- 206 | 429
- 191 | 252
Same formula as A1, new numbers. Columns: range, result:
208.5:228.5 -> 435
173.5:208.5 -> 429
